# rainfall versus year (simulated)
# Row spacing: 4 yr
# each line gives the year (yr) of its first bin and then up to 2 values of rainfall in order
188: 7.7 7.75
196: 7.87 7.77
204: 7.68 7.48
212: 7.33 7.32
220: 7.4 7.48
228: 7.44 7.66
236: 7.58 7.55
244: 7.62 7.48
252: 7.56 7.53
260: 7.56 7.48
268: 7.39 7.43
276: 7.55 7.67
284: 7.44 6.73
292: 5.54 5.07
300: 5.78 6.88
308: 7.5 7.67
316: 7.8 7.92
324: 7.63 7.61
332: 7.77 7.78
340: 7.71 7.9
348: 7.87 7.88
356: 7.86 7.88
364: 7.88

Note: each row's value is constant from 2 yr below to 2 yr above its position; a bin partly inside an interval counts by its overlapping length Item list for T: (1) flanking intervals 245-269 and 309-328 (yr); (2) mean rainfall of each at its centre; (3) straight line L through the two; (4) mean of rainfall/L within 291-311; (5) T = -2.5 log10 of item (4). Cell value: 0.22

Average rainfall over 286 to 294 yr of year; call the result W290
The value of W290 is 6.13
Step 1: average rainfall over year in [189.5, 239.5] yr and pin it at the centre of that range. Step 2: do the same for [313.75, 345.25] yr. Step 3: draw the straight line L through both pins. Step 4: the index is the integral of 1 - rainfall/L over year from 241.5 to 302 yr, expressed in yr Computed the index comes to 4.7 yr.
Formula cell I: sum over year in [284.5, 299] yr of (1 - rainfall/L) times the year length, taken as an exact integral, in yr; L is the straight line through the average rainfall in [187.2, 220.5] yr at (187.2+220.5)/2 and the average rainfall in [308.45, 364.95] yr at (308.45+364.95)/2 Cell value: 3.3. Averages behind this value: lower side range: 7.59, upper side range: 7.79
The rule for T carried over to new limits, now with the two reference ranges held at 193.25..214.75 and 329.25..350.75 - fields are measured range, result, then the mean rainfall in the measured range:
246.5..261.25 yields 0.02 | 7.53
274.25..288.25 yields 0.04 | 7.42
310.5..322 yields 0.00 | 7.8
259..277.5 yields 0.03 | 7.48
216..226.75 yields 0.03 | 7.42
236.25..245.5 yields 0.01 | 7.58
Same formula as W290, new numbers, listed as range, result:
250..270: 7.5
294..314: 6.58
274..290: 7.35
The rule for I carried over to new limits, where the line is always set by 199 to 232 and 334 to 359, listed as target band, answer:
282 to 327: 4.7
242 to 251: 0.0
